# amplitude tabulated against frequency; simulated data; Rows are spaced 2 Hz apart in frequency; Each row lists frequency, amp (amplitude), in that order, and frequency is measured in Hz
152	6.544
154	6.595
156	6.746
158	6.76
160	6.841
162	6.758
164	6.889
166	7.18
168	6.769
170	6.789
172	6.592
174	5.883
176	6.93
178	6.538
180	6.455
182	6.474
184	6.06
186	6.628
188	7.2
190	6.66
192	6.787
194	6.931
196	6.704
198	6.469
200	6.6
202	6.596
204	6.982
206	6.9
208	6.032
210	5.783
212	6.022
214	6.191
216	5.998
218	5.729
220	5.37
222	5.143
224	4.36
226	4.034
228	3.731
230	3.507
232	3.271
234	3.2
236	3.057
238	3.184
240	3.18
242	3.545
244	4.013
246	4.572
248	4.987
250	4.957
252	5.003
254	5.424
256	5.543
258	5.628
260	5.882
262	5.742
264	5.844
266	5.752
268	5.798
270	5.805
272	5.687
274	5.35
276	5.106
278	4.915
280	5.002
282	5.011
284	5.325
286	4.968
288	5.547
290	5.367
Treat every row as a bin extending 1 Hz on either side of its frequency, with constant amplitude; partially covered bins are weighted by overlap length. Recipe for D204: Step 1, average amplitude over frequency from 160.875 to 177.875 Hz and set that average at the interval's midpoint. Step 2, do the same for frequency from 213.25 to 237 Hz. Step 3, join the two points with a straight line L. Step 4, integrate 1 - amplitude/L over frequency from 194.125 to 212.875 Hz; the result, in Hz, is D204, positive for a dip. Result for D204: -4.05 Hz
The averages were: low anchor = 6.72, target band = 6.48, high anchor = 4.45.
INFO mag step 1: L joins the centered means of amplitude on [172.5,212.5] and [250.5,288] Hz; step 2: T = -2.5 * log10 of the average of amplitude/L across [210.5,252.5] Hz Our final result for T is 0.33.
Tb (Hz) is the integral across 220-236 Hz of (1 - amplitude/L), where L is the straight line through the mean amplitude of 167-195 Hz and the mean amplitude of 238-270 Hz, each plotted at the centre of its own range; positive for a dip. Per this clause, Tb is 4.78 Hz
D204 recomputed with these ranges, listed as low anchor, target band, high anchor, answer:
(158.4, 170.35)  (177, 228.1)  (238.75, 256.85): -2.71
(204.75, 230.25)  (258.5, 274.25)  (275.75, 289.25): -1.70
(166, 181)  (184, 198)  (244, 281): -0.84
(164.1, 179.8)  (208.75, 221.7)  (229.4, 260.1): -1.40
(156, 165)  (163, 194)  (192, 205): 0.46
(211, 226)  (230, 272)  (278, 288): 4.36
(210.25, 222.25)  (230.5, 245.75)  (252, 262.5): 6.07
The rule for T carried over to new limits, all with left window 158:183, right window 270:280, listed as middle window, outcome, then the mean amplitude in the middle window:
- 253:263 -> -0.025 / 5.64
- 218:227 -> 0.232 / 4.84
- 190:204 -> -0.062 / 6.7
